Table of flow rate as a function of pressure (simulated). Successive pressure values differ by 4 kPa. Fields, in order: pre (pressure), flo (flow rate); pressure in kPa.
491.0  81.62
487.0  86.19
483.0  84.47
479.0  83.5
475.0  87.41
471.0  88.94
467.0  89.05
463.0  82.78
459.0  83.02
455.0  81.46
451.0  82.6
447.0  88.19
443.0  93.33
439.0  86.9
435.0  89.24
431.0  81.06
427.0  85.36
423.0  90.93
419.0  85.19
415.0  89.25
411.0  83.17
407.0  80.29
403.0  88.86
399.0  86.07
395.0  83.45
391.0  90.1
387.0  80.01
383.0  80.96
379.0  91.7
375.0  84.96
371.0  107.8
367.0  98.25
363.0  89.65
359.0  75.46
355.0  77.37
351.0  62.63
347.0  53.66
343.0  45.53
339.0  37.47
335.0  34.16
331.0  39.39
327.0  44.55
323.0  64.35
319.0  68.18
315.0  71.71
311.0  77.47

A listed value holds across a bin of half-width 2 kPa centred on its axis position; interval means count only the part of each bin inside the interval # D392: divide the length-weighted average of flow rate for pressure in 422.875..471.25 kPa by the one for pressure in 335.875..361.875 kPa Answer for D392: 1.47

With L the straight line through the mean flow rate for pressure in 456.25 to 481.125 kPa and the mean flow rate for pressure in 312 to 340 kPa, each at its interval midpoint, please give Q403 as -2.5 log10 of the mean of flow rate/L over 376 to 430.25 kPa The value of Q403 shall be -0.21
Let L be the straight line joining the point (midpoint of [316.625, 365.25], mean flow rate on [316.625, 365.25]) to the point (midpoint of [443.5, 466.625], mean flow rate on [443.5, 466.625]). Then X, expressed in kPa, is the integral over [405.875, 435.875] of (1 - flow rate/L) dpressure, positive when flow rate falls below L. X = -3.5 kPa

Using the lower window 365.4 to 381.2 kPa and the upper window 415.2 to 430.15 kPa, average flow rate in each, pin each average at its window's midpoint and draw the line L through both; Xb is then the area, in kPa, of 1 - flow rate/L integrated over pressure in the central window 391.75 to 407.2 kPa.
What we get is 0.9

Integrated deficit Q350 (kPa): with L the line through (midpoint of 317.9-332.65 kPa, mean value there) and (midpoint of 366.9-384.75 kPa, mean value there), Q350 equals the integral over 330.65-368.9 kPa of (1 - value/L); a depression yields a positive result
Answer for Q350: 6.2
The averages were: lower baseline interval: 53.6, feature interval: 62.2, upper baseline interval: 92.3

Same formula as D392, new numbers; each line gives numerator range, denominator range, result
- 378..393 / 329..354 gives 1.82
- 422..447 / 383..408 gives 1.04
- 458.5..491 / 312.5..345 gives 1.67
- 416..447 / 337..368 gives 1.32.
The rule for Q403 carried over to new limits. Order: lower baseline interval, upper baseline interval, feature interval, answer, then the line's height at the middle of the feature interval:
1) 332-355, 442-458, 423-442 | -0.09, 79.7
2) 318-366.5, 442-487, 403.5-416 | -0.15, 73.6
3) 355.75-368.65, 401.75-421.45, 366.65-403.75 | -0.04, 86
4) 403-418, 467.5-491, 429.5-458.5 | -0.01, 85.4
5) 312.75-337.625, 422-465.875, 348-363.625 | -0.19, 61.9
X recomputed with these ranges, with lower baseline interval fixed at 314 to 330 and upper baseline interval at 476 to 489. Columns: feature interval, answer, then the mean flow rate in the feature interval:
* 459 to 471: -0.54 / 85.9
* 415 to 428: -2.09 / 87.6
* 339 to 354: 2.52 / 53.3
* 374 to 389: -3.26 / 84.4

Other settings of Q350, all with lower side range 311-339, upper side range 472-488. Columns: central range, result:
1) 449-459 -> -0.2 kPa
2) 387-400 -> -3.3 kPa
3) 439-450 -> -1.5 kPa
